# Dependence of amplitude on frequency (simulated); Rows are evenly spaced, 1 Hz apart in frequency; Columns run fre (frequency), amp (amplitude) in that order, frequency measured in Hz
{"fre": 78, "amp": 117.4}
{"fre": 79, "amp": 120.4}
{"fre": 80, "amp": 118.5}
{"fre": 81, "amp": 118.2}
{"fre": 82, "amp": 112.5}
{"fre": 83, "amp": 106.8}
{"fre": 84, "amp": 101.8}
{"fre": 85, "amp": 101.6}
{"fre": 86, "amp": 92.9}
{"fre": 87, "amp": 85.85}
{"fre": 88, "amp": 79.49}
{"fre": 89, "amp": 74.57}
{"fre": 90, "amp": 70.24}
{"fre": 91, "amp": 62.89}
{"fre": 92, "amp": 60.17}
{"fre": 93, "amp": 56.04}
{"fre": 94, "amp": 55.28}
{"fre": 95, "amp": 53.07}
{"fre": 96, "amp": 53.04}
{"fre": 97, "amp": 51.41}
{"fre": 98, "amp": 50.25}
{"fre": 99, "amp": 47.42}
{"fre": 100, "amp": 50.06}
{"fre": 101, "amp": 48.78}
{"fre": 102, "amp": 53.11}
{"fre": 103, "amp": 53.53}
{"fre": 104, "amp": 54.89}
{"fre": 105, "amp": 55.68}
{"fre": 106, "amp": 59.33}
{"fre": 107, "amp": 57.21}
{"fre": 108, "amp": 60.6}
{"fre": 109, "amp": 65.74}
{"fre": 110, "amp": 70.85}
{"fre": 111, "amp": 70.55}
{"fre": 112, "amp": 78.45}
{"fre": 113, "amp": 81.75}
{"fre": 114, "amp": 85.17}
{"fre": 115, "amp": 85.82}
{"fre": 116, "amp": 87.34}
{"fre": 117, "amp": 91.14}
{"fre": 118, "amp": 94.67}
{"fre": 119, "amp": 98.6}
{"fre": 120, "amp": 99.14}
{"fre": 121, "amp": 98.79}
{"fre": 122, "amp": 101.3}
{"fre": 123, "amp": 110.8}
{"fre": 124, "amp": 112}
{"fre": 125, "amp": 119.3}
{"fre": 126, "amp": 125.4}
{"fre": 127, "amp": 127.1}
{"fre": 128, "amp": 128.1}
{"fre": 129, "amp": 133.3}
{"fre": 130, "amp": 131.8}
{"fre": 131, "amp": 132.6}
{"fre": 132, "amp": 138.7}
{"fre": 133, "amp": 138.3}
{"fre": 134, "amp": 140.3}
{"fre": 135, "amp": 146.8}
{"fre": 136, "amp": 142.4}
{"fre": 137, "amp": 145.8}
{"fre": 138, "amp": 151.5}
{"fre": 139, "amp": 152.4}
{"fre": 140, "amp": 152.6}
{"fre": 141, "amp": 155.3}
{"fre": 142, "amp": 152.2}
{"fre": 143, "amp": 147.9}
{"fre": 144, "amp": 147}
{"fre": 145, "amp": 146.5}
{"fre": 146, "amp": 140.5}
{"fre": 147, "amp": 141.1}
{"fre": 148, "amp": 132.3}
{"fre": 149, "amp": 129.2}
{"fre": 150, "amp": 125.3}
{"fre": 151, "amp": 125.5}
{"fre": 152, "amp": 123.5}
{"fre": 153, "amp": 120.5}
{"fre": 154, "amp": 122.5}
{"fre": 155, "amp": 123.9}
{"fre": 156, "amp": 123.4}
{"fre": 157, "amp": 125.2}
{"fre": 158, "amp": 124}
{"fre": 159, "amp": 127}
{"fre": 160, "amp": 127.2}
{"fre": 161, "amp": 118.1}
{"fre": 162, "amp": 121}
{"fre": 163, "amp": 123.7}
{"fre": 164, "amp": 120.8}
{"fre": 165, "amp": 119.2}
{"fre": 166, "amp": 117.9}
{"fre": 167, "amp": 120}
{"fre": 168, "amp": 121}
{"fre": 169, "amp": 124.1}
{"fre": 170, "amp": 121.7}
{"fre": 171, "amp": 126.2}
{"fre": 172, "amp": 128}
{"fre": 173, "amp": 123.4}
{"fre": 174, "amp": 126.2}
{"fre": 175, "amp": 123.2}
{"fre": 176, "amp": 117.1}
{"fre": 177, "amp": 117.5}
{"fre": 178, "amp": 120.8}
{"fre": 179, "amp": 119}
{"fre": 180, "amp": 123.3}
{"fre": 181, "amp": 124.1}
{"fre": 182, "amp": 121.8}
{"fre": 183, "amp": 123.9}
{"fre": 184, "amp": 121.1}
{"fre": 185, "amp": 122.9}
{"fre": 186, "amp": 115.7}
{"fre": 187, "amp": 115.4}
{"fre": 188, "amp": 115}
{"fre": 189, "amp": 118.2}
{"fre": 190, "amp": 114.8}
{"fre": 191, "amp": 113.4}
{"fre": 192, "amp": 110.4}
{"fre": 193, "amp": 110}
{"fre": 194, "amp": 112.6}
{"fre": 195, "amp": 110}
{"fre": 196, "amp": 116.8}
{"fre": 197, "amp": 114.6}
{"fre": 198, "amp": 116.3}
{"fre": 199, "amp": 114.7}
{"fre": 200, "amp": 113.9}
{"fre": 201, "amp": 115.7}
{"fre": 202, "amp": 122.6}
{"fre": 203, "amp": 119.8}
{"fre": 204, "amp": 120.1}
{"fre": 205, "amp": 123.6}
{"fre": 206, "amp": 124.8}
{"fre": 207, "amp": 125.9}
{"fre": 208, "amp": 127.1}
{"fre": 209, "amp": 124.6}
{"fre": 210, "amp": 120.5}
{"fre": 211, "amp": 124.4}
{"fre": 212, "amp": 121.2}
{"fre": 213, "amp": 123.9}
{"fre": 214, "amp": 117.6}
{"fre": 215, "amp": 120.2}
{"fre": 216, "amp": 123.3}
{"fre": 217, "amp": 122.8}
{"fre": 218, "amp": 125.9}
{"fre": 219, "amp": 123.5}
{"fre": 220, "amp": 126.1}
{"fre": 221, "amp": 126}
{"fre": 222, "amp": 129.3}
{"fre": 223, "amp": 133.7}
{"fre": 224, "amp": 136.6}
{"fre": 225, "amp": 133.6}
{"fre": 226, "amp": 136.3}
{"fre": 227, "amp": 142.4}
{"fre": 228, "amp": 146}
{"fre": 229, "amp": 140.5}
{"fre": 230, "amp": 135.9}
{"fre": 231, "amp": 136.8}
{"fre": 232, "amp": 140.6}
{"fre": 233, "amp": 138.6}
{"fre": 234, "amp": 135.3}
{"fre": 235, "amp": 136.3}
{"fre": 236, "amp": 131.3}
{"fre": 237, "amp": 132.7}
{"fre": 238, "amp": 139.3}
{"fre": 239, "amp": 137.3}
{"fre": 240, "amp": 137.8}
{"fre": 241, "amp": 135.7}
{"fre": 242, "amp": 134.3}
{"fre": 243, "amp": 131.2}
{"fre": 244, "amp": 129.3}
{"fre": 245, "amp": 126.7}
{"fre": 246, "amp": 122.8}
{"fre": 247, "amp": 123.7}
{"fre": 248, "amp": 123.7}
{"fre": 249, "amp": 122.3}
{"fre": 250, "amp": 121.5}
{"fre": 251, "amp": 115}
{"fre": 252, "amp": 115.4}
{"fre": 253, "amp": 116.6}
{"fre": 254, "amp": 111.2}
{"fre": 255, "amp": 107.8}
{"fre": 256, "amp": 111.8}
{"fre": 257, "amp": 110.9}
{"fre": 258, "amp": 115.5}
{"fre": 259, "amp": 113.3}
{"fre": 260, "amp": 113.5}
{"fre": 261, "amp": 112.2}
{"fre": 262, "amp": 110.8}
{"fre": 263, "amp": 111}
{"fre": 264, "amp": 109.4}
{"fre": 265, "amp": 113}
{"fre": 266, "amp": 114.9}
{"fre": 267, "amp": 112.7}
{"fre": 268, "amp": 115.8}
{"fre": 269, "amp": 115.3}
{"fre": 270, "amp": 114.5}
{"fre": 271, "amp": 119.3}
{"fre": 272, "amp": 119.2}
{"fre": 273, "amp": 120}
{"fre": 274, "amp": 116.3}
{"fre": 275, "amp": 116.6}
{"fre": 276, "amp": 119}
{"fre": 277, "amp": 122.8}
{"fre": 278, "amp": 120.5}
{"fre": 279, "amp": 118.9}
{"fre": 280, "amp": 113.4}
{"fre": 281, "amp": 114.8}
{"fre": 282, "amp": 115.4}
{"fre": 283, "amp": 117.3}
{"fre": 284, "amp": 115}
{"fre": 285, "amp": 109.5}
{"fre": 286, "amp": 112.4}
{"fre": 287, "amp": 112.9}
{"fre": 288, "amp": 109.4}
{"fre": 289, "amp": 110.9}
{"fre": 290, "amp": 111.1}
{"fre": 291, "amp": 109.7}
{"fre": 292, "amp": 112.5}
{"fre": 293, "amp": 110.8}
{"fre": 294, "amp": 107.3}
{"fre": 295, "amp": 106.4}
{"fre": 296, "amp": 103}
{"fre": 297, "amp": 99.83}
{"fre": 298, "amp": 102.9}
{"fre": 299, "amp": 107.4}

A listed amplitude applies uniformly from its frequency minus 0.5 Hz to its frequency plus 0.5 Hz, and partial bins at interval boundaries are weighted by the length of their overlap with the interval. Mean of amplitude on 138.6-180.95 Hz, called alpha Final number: 128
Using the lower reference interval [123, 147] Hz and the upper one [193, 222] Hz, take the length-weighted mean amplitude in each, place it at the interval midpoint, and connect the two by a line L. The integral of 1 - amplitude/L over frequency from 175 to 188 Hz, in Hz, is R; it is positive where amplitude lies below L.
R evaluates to 0.7 Hz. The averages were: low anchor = 139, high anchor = 121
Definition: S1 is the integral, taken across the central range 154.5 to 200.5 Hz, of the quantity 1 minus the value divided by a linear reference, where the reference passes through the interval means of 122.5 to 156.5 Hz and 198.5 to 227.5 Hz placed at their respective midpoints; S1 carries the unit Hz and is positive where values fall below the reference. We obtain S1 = 3.5 Hz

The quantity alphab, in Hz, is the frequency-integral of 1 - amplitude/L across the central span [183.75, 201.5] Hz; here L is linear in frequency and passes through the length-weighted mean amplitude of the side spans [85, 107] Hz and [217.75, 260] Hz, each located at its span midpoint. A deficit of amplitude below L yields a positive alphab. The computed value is -1.4 Hz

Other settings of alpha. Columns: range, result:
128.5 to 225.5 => 126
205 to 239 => 130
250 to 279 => 115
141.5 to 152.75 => 137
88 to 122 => 68.4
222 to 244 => 136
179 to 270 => 123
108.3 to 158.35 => 121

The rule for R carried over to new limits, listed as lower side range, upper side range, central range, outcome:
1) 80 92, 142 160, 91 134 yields 10.0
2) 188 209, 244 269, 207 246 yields -4.8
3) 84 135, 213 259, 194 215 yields -0.4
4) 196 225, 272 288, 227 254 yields -2.4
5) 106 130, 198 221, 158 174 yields -2.0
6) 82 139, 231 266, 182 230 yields -4.0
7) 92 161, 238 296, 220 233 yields -2.6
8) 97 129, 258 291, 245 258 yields -0.9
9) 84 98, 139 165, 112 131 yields -0.9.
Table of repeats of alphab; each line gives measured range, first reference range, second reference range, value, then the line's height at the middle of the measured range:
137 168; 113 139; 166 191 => -3.2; 120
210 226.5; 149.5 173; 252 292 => -1.1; 118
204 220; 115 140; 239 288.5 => -0.5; 120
